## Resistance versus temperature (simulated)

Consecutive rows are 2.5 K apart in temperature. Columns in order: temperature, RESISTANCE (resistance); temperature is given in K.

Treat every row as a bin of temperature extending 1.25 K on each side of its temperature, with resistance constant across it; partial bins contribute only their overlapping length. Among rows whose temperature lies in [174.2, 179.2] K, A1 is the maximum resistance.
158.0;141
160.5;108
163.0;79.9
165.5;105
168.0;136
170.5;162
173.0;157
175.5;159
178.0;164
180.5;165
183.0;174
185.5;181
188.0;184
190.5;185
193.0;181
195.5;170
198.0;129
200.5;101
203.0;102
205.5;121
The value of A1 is 164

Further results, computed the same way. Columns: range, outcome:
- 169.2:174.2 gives 162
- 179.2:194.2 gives 185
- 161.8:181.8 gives 165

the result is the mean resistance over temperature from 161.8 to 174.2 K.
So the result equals 128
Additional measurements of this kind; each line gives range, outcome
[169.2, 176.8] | 159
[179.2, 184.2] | 169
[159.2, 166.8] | 98.2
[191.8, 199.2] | 160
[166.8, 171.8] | 149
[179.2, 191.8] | 178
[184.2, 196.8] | 180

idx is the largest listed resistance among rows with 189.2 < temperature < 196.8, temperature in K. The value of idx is 185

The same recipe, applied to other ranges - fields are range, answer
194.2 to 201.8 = 170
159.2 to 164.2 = 108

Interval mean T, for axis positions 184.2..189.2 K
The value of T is 182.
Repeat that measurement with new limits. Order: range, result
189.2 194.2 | 183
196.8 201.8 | 115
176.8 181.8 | 165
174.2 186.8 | 169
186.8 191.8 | 184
